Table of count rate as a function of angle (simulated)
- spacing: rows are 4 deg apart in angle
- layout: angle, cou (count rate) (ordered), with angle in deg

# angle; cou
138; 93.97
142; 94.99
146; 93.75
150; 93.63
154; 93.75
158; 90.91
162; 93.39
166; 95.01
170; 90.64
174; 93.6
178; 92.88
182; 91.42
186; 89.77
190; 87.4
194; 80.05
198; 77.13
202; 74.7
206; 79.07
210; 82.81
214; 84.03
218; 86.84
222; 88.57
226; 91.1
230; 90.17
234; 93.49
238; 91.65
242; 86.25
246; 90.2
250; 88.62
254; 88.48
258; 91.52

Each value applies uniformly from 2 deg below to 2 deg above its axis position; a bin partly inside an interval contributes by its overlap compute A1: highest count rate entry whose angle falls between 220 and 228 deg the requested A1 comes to 91.1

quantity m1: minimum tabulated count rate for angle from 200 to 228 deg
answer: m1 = 74.7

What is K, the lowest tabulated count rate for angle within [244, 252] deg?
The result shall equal 88.62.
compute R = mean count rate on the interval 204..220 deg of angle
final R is 83.2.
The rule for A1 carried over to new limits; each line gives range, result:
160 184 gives 95.01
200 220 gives 86.84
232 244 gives 93.49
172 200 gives 93.6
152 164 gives 93.75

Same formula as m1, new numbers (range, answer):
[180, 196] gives 80.05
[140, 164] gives 90.91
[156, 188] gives 89.77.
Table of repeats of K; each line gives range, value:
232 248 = 86.25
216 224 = 86.84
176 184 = 91.42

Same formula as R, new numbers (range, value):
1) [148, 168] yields 93.3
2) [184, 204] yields 81.8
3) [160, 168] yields 94.2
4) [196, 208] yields 77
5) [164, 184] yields 92.7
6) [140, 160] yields 93.4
